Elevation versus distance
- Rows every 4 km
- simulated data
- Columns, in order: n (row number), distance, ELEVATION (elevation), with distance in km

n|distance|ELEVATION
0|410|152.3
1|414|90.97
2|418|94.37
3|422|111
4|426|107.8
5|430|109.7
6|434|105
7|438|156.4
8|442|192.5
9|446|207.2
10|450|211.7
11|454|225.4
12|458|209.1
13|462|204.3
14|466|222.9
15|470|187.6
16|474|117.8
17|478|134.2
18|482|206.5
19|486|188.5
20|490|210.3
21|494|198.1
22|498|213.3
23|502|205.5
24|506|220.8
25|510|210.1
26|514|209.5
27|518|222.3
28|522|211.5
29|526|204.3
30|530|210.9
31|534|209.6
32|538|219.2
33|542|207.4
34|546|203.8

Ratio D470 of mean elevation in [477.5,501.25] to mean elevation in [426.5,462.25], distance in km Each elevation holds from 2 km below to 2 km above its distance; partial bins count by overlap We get 1.1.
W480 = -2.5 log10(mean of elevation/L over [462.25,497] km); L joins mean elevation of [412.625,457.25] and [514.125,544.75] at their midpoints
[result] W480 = -0.04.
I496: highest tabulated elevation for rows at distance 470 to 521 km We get 222.3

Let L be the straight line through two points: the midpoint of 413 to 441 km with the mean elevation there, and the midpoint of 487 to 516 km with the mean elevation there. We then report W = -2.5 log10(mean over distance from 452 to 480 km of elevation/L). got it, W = -0.15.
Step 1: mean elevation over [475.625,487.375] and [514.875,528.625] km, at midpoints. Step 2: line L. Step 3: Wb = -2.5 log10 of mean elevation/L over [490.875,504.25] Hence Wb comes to -0.09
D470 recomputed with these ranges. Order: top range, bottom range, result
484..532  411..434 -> 1.99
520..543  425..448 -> 1.42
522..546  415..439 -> 1.89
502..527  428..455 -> 1.25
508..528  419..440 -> 1.81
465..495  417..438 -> 1.64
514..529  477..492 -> 1.13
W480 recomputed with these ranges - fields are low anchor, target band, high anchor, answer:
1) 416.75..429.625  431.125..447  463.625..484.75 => -0.236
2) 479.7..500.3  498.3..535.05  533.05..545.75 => -0.024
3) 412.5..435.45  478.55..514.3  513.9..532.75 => -0.121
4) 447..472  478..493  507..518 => 0.102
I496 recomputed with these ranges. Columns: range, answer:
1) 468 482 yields 206.5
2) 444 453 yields 211.7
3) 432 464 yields 225.4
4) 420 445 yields 192.5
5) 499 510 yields 220.8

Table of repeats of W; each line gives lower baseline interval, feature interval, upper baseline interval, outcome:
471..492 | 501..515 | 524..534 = -0.11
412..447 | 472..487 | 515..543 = 0.07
